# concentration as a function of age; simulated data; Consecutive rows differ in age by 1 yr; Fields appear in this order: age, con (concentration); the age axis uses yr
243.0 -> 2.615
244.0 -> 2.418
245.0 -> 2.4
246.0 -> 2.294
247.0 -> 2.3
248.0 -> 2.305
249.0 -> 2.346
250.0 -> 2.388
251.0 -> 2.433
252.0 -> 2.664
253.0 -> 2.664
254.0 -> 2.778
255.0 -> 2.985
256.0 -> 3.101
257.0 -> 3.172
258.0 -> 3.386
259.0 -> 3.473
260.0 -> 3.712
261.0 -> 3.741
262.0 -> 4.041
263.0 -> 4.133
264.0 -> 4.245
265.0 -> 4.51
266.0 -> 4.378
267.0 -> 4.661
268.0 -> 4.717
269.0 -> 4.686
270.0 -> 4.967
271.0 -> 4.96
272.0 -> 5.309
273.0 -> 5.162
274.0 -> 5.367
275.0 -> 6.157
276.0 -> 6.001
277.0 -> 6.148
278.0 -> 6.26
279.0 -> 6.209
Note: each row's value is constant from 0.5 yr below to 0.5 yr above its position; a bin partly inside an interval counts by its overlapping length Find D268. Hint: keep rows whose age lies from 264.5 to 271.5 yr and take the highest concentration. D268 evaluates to 4.967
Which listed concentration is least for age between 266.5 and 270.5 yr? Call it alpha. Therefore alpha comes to 4.661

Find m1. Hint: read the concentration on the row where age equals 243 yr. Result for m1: 2.615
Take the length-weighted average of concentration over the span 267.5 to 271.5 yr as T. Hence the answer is 4.83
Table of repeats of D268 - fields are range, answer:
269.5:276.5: 6.157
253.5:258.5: 3.386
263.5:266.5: 4.51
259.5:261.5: 3.741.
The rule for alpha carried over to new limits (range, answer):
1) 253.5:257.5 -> 2.778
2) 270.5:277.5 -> 4.96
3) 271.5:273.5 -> 5.162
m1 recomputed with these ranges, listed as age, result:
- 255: 2.985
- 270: 4.967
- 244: 2.418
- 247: 2.3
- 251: 2.433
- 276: 6.001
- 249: 2.346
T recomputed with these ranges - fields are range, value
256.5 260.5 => 3.44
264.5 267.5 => 4.52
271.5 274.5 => 5.28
